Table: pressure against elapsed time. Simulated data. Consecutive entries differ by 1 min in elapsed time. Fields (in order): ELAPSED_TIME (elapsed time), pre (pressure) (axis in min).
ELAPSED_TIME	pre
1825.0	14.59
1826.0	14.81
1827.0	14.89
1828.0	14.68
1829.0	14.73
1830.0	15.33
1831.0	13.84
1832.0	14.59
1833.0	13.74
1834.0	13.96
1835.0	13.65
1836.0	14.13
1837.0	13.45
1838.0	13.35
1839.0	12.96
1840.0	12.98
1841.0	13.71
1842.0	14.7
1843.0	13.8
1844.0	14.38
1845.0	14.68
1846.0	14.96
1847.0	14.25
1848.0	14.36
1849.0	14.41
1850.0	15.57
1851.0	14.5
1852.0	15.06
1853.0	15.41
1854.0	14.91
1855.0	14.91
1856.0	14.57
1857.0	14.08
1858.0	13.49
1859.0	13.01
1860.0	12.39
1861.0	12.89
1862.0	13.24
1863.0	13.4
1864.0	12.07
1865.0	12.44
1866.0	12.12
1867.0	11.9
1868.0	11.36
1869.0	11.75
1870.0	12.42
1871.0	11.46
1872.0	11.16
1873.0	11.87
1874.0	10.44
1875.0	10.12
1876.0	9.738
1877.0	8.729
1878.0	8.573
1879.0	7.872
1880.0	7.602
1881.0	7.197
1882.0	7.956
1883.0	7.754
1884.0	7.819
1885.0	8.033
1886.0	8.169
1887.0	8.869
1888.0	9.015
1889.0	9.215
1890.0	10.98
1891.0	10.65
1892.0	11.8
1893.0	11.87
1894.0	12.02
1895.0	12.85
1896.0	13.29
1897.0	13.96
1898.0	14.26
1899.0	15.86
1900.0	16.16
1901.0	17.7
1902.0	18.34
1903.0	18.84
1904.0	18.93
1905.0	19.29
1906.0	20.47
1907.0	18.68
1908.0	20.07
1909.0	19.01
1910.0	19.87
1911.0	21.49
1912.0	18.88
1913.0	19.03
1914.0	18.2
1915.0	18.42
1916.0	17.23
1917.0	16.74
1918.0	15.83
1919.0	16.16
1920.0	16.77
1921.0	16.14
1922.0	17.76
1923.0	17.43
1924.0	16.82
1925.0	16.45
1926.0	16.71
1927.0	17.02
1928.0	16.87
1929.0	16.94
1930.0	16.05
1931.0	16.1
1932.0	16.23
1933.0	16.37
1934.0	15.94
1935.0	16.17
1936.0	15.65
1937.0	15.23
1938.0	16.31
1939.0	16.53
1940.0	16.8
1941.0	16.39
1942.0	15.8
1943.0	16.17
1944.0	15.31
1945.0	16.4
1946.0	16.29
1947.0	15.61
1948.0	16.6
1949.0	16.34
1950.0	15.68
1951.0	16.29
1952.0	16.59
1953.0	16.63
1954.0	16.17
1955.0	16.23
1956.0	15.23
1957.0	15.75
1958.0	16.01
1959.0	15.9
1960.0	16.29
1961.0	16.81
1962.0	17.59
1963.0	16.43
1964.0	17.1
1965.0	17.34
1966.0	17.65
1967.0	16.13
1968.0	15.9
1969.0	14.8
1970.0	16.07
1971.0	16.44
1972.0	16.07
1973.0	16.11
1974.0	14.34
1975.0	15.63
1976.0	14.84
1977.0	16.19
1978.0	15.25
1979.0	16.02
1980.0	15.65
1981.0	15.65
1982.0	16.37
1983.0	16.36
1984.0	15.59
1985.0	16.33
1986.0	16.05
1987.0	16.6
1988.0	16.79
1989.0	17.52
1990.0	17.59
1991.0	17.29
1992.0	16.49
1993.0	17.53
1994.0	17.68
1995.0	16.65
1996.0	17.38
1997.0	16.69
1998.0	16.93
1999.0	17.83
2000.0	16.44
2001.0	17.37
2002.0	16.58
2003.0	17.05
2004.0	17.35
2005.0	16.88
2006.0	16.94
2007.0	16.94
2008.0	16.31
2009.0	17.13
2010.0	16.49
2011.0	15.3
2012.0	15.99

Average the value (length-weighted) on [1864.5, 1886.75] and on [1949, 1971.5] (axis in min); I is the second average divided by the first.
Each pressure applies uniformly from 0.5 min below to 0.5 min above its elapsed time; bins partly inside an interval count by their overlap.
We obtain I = 1.66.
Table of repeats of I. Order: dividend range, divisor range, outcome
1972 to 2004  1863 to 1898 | 1.57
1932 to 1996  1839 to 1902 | 1.33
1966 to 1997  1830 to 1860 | 1.15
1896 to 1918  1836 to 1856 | 1.26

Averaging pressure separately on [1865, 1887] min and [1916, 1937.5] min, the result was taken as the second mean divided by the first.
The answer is 1.7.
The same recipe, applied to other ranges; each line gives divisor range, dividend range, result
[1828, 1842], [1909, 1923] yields 1.29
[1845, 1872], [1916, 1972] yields 1.21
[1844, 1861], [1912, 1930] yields 1.19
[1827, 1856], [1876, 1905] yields 0.82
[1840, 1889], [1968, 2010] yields 1.38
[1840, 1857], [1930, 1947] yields 1.10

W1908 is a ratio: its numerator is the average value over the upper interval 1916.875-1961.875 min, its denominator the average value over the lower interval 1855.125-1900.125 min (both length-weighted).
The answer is 1.5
